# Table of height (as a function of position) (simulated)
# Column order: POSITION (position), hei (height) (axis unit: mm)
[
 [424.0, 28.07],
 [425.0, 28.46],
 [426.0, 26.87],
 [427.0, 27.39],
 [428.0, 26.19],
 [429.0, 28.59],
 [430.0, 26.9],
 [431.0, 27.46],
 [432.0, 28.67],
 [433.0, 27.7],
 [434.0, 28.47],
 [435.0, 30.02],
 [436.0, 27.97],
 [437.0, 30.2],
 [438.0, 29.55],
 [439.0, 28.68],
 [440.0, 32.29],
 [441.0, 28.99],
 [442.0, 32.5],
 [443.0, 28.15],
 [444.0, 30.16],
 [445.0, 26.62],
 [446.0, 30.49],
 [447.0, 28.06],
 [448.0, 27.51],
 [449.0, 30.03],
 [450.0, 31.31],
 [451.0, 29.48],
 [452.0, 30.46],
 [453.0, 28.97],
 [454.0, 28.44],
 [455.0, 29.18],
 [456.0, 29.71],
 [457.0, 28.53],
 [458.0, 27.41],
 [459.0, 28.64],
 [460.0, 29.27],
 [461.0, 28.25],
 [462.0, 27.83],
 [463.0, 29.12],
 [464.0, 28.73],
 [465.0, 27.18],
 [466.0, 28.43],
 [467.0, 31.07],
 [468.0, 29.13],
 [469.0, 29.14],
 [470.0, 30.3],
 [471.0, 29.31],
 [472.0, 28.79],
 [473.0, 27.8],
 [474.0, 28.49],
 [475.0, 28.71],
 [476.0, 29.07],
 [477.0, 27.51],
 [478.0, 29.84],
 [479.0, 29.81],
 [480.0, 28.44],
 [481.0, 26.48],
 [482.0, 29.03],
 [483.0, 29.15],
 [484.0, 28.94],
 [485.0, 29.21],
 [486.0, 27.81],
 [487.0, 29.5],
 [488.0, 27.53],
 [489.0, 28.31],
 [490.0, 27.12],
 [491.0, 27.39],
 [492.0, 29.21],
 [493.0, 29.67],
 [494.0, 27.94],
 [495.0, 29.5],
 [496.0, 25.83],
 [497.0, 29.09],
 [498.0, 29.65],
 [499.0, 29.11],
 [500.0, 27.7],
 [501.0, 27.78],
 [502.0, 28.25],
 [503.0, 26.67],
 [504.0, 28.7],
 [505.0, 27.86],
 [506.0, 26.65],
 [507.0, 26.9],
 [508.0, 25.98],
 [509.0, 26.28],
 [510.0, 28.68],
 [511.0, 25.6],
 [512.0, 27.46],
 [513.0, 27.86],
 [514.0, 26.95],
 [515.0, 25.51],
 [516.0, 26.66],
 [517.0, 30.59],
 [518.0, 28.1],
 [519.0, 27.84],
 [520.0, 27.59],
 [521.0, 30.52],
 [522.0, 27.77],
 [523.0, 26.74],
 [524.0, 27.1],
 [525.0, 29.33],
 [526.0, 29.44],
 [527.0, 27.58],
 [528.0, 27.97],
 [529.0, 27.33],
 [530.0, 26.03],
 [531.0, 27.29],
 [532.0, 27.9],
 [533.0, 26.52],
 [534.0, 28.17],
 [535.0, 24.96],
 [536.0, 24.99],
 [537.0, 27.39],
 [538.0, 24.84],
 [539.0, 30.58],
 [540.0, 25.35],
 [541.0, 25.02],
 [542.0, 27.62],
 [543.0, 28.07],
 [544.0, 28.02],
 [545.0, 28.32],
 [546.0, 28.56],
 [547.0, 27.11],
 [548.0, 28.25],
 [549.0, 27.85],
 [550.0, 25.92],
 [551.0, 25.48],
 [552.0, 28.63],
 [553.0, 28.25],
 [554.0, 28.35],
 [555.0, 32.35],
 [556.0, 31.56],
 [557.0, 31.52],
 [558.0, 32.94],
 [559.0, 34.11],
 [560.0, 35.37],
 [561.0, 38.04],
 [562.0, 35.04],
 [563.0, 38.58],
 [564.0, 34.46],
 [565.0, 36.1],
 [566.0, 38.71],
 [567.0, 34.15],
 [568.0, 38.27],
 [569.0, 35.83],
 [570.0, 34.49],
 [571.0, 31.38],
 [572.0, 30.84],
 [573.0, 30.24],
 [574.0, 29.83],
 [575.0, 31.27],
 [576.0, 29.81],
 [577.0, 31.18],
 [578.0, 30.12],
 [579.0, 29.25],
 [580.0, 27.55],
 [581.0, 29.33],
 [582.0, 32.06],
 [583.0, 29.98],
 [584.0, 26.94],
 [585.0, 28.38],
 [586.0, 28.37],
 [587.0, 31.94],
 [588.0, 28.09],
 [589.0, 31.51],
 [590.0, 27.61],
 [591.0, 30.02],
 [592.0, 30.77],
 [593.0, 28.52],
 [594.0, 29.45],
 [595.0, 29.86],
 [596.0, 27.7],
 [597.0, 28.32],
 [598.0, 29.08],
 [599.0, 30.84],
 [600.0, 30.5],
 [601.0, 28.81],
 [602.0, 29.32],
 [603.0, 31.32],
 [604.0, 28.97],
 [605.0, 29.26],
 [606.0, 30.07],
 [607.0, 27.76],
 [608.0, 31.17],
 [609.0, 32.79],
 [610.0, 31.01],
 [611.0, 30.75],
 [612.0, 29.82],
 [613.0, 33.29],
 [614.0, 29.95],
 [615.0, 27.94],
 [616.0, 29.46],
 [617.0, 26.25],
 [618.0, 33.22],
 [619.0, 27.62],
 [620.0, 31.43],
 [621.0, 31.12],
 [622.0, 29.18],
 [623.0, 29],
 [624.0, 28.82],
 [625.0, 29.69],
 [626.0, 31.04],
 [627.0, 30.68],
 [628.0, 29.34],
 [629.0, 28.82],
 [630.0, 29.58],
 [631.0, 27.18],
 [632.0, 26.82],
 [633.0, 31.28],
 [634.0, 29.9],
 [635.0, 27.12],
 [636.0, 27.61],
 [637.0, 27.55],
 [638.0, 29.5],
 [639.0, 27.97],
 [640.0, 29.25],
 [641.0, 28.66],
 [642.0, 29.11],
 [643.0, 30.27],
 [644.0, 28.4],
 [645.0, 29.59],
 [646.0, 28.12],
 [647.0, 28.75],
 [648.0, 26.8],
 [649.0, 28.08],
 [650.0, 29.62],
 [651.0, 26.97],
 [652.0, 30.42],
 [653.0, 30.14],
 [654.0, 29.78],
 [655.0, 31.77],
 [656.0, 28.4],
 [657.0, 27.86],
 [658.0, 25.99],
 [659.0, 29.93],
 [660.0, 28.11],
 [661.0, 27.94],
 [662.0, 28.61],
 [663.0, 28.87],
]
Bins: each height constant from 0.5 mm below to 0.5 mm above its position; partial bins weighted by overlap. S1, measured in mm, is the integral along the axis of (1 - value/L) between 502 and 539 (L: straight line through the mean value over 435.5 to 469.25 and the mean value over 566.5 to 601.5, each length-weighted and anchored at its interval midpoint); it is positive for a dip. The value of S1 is 3.0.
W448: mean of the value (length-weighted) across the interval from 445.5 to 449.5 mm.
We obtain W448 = 29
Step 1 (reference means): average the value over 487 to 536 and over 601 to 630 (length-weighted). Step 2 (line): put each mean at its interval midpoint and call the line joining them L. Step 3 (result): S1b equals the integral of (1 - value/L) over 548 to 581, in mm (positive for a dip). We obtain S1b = -3.6 mm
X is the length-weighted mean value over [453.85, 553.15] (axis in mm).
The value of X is 28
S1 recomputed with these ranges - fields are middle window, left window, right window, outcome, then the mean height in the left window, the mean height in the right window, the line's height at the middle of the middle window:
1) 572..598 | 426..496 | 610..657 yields -0.4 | 28.8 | 29.3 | 29.1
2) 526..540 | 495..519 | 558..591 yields 1.1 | 27.6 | 32.1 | 29.3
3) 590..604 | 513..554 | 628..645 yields -0.6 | 27.5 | 28.7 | 28.2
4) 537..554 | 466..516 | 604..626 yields 0.9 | 28.2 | 30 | 29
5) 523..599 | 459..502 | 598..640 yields -1.7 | 28.6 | 29.6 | 29.2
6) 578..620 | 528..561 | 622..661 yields -1.4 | 28.4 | 28.9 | 28.7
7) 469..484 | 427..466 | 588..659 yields 0.1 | 28.9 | 29.3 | 28.9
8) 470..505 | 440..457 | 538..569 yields 1.8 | 29.4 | 31.1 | 30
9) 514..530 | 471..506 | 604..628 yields 0.5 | 28.4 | 30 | 28.8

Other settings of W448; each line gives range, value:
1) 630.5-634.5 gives 28.8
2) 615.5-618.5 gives 29.6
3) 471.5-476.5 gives 28.6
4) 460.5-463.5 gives 28.4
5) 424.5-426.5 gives 27.7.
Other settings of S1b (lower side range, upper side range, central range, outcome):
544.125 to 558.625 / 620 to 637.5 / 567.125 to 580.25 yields -1.21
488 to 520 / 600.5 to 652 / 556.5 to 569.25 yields -3.17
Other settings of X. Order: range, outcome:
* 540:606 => 30.5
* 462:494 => 28.7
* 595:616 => 29.9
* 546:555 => 27.8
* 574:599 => 29.5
